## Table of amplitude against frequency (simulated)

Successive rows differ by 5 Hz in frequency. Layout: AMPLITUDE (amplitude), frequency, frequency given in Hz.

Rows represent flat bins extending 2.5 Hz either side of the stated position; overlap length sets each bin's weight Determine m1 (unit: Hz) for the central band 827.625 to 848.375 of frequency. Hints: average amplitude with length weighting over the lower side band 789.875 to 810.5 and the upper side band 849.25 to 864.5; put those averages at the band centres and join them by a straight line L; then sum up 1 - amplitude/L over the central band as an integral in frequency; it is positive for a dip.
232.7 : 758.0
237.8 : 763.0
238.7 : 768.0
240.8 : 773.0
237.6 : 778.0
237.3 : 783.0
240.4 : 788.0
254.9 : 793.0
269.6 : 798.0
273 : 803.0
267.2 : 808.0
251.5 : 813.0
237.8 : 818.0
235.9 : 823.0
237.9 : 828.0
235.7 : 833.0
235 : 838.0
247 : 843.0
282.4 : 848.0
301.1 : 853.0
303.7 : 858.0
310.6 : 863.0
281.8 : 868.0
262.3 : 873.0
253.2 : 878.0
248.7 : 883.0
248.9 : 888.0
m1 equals 3.3 Hz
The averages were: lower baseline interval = 265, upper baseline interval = 303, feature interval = 245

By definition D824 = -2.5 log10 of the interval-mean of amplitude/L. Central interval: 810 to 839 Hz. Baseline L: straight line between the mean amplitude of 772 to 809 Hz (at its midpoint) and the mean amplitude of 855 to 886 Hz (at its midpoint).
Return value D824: 0.10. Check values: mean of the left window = 252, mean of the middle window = 240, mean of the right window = 277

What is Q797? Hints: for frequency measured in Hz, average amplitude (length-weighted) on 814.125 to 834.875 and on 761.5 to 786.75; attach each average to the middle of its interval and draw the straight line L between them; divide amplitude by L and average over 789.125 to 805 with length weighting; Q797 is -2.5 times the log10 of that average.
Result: -0.11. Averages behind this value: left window 239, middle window 263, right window 238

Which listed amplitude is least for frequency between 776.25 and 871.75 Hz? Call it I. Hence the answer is 235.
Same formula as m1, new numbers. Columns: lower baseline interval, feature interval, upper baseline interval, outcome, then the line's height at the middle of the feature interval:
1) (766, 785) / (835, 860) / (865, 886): -1.6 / 256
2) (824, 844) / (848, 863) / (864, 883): -2.7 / 254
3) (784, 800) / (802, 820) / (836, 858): 0.2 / 259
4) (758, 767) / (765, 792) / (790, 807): 1.0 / 249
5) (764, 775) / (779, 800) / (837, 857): -0.1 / 248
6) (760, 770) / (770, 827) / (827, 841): -2.9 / 237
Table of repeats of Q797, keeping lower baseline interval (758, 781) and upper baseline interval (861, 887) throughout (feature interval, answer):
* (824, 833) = 0.08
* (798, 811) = -0.09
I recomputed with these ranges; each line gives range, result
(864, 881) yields 253.2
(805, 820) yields 237.8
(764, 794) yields 237.3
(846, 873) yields 262.3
